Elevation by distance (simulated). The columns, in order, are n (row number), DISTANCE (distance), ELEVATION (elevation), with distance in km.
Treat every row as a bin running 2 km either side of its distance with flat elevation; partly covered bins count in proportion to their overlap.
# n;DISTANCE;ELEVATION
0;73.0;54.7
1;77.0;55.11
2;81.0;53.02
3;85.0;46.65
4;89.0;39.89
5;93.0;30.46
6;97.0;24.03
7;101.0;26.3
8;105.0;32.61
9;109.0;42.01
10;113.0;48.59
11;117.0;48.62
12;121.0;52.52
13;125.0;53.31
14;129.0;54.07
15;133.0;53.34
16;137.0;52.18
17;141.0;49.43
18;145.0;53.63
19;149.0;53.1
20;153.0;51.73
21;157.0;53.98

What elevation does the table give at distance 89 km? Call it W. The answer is 39.89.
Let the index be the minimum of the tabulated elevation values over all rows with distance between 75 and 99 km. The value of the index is 24.03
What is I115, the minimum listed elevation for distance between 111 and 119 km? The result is 48.59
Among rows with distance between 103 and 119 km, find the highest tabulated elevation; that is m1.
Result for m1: 48.62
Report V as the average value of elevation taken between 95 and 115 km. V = 34.7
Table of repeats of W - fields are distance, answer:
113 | 48.59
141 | 49.43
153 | 51.73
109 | 42.01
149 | 53.1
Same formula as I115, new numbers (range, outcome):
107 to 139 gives 42.01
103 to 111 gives 32.61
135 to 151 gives 49.43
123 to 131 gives 53.31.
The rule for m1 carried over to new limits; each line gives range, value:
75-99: 55.11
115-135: 54.07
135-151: 53.63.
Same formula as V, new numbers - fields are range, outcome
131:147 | 52.1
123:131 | 53.7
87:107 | 30.7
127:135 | 53.7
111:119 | 48.6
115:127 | 51.5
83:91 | 43.3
